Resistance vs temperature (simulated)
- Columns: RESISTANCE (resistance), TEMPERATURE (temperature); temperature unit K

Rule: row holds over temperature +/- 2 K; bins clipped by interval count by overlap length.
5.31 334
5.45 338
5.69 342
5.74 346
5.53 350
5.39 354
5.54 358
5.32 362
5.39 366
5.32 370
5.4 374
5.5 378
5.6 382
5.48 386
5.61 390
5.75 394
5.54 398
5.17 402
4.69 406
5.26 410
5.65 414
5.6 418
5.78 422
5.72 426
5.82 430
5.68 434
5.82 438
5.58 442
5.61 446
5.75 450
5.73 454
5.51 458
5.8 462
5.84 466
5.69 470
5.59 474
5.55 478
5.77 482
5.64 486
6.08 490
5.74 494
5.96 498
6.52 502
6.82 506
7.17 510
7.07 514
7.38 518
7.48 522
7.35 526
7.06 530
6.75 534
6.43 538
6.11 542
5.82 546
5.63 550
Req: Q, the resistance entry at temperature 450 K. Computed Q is 5.75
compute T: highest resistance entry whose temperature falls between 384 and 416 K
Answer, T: 5.75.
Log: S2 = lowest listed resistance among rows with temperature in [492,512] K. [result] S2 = 5.74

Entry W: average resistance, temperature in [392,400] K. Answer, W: 5.64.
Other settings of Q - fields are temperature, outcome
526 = 7.35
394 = 5.75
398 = 5.54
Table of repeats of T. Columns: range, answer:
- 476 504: 6.52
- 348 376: 5.54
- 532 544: 6.75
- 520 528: 7.48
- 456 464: 5.8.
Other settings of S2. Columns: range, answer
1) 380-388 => 5.48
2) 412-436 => 5.6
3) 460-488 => 5.55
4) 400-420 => 4.69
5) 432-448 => 5.58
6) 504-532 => 6.82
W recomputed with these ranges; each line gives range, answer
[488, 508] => 6.22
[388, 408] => 5.35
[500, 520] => 6.99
